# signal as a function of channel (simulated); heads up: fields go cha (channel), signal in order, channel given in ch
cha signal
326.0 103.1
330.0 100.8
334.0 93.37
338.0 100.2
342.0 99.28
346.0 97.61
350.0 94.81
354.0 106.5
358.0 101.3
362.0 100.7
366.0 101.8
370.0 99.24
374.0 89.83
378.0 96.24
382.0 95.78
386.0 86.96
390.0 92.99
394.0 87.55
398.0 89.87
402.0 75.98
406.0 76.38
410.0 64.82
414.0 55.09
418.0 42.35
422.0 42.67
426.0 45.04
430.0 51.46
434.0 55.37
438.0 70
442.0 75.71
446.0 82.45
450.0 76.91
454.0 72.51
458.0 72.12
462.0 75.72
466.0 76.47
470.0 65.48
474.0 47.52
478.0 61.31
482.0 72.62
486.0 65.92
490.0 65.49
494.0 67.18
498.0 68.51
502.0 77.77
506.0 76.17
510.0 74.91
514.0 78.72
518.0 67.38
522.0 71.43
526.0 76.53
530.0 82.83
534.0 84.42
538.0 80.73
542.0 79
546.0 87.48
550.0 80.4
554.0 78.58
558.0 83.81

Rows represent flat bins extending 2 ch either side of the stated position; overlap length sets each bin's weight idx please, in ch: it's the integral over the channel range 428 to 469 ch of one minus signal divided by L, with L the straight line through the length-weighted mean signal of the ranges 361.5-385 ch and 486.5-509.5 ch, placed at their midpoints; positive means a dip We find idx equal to 5.1 ch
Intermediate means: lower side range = 96.6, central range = 70.7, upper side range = 70.9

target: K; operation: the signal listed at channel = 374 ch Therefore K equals 89.83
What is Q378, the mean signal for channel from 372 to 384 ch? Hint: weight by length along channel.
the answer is 94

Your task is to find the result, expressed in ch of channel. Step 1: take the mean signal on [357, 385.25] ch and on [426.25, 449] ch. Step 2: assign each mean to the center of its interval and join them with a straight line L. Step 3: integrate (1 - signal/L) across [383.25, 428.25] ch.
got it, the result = 6.9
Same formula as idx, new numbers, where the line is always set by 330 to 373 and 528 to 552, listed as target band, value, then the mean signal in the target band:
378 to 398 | 1.0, 91.3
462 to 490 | 7.1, 65.7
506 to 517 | 1.2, 75.8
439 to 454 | 2.3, 77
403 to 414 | 3.0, 68.3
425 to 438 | 5.4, 54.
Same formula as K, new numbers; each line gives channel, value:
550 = 80.4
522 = 71.43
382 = 95.78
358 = 101.3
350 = 94.81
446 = 82.45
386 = 86.96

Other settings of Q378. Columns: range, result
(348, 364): 101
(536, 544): 79.9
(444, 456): 77.3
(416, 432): 45.4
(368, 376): 94.5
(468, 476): 56.5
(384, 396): 89.2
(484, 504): 69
